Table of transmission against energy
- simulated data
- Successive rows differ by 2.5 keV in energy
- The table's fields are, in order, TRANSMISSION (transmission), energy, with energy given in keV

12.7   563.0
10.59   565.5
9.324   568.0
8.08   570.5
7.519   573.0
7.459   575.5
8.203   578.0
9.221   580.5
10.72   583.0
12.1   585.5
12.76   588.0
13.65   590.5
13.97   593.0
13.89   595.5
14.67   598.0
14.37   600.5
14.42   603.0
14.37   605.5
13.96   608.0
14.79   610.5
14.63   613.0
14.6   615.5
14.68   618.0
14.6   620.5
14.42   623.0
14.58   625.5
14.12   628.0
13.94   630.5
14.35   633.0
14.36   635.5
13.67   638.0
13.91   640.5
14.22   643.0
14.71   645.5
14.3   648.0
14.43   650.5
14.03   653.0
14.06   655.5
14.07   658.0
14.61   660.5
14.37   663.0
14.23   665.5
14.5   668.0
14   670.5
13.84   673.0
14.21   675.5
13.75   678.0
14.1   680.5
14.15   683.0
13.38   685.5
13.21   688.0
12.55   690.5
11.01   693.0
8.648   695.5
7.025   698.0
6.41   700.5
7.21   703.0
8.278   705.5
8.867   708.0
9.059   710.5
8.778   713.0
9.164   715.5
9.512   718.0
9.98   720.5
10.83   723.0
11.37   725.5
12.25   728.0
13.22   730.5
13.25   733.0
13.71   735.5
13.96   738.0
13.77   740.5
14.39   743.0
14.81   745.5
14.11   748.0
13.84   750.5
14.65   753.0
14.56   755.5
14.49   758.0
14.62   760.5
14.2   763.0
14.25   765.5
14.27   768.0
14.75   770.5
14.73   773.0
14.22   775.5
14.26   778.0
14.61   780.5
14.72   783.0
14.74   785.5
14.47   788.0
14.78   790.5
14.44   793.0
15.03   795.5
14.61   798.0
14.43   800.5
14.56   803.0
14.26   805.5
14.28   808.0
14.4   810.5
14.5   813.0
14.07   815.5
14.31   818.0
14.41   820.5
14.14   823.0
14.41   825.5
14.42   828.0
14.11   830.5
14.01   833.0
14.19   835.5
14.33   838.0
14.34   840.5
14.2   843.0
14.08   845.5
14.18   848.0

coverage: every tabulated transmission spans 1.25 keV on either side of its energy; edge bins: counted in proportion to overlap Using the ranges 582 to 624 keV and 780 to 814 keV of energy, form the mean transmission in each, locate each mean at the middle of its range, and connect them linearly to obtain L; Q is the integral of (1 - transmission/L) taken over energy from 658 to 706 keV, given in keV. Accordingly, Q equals 6.7 keV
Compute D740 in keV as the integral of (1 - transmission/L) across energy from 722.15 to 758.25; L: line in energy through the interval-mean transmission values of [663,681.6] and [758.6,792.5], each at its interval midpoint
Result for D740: 2.1 keV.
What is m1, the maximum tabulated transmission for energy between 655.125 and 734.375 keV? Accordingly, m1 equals 14.61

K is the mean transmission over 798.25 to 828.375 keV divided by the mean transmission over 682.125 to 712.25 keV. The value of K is 1.45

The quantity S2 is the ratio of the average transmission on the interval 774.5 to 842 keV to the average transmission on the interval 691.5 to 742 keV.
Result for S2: 1.39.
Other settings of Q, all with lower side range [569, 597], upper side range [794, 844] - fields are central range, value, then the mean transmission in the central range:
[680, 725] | 8.8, 10.1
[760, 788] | -1.7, 14.5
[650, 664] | -2.8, 14.3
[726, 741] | -0.2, 13.2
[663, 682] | -3.2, 14.1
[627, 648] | -4.8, 14.2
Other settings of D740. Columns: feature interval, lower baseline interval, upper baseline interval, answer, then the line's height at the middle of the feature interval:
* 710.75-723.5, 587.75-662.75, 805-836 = 4.23 keV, 14.3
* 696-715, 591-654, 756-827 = 8.41 keV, 14.4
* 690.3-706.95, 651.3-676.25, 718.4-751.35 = 6.25 keV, 13.6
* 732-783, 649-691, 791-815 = 0.13 keV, 14.3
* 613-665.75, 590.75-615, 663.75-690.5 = -0.76 keV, 14.1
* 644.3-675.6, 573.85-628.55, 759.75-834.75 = -1.70 keV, 13.5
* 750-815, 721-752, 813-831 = -3.28 keV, 13.8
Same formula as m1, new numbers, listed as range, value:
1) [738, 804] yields 15.03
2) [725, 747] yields 14.81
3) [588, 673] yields 14.79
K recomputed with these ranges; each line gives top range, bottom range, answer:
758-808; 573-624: 1.12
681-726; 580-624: 0.73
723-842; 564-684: 1.07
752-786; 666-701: 1.17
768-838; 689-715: 1.63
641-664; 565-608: 1.24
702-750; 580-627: 0.83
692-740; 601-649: 0.71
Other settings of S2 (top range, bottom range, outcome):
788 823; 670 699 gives 1.16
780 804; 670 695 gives 1.10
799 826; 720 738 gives 1.17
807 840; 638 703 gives 1.10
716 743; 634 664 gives 0.86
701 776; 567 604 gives 1.09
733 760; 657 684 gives 1.00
